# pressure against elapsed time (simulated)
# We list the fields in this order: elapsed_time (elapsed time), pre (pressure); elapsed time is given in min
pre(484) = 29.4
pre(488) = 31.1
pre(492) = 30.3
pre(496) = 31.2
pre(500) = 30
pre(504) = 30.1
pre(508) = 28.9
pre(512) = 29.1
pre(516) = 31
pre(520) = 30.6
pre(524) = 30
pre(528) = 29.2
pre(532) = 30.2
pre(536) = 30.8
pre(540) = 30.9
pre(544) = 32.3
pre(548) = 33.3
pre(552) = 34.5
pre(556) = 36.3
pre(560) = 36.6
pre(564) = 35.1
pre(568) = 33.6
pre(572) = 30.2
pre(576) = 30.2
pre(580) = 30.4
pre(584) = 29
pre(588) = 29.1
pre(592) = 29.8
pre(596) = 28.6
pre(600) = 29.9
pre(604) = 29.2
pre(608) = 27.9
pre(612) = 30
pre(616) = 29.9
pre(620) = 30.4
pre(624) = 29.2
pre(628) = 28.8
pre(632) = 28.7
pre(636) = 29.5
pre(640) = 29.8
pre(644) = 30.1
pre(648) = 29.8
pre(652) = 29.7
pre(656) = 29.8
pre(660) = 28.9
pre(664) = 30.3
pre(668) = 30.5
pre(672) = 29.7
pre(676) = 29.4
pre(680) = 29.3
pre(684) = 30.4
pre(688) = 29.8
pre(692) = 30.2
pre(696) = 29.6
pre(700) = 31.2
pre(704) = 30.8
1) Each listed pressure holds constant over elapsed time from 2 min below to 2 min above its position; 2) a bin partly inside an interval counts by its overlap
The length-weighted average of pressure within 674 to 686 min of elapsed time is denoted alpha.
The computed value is 29.7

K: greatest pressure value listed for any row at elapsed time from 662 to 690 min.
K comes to 30.5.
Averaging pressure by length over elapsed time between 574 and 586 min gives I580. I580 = 29.9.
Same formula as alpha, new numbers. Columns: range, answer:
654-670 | 29.9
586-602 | 29.4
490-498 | 30.8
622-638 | 29.1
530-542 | 30.6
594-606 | 29.2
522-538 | 30.1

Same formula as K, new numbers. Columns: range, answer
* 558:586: 36.6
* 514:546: 32.3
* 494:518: 31.2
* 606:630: 30.4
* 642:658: 30.1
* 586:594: 29.8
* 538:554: 34.5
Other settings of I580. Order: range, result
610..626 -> 29.9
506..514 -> 29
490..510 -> 30.1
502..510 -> 29.5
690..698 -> 29.9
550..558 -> 35.4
